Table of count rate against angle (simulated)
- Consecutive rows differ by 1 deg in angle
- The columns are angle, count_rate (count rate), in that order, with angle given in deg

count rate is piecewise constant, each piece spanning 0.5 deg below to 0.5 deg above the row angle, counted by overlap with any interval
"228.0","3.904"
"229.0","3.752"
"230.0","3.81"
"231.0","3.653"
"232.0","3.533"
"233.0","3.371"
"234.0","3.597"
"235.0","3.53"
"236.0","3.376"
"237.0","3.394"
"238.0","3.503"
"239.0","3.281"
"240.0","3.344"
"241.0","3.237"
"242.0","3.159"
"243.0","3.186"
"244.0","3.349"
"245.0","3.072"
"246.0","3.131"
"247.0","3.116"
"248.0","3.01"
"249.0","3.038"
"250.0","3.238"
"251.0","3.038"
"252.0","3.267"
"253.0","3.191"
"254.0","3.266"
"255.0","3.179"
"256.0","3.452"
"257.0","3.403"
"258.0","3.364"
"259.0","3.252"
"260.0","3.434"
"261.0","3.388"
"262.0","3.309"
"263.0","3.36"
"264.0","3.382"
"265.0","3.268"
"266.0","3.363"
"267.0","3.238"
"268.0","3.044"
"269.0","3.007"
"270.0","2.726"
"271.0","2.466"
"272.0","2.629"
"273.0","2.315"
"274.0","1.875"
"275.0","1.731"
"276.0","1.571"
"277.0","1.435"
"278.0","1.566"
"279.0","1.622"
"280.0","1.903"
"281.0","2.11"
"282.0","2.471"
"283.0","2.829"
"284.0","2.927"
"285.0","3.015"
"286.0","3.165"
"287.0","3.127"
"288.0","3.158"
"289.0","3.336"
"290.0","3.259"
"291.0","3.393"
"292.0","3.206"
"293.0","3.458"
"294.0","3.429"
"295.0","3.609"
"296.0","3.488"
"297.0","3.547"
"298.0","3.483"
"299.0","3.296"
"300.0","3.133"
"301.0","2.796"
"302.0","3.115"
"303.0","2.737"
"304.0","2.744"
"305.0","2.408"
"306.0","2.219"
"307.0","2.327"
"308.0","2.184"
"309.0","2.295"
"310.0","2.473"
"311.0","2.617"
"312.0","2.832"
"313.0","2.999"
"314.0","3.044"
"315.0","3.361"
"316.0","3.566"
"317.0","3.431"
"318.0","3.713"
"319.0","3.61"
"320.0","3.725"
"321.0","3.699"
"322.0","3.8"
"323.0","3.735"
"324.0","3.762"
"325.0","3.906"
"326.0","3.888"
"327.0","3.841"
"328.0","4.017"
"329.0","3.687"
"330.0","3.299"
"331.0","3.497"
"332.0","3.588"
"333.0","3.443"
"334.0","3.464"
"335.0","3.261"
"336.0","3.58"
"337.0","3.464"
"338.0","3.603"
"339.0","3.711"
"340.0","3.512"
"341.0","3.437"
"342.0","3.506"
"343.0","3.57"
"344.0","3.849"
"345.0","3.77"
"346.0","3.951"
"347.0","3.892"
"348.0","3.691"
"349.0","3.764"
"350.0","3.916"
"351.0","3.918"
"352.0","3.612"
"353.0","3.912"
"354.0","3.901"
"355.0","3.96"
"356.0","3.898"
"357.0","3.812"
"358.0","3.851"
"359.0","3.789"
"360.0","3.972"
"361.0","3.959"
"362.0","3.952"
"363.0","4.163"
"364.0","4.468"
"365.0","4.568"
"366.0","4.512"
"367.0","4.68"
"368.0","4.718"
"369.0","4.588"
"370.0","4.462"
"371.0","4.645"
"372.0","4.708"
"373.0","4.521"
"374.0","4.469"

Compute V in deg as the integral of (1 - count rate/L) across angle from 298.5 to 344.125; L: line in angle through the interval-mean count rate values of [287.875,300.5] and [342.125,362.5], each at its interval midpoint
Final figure 3.88 deg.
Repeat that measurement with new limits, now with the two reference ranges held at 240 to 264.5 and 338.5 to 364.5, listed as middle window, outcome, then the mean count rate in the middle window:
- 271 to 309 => 8.36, 2.71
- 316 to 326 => -0.15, 3.71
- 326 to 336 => 0.35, 3.58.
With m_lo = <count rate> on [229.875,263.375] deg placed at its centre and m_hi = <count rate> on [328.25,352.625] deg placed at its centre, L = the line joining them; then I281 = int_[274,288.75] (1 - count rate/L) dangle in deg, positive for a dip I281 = 4.73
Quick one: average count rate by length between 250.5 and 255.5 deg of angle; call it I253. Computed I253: 3.19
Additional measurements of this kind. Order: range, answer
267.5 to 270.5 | 2.93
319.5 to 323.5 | 3.74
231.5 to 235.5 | 3.51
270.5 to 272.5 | 2.55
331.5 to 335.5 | 3.44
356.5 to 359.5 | 3.82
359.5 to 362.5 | 3.96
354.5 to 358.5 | 3.88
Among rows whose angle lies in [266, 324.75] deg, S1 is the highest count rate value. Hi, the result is 3.8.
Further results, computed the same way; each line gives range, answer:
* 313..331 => 4.017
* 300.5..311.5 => 3.115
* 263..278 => 3.382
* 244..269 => 3.452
